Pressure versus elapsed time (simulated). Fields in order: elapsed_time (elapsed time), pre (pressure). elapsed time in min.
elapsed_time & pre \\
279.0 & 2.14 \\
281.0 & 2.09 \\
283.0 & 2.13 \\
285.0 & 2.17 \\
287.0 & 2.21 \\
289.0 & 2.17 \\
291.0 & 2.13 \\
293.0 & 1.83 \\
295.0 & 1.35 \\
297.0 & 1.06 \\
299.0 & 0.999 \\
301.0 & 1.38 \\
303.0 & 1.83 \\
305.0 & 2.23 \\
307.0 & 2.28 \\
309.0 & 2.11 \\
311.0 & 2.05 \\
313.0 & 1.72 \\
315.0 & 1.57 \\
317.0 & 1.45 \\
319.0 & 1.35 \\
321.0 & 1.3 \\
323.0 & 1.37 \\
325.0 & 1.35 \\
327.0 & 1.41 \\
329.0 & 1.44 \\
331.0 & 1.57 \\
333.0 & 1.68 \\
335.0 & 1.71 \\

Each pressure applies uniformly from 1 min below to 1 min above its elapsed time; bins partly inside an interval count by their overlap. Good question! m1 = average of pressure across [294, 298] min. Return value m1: 1.21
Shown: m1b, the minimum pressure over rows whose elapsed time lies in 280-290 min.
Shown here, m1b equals 2.09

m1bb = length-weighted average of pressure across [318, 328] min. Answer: 1.36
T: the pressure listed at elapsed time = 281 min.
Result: 2.09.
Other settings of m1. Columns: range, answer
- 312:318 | 1.58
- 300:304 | 1.6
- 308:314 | 1.96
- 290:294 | 1.98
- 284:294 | 2.1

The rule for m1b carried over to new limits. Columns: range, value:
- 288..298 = 1.06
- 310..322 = 1.3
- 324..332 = 1.35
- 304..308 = 2.23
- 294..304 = 0.999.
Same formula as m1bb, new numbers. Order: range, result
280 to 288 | 2.15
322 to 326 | 1.36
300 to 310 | 1.97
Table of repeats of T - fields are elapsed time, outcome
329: 1.44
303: 1.83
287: 2.21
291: 2.13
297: 1.06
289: 2.17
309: 2.11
